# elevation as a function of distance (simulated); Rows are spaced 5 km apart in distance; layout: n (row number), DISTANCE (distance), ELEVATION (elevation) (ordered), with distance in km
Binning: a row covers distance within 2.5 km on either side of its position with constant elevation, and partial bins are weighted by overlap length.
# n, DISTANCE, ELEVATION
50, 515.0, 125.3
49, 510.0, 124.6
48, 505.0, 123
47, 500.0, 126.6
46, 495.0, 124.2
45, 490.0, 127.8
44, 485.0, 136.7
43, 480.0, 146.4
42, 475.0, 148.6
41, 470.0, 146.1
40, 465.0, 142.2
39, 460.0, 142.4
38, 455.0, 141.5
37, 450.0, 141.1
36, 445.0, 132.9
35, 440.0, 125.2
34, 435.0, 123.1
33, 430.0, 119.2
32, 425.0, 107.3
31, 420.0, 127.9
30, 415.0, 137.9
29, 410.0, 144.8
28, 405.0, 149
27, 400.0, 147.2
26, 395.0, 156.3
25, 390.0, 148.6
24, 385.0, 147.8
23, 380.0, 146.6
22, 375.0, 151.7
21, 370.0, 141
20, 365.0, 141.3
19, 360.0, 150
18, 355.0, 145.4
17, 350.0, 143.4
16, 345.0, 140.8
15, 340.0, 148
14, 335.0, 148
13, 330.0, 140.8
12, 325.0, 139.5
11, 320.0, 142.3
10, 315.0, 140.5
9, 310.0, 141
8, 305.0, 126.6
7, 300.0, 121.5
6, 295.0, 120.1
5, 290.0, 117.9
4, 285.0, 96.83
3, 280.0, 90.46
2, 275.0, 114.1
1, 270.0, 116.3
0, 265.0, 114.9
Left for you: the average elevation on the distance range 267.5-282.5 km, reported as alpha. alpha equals 107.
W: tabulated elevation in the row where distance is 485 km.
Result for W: 136.7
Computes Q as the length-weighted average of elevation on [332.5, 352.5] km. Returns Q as 145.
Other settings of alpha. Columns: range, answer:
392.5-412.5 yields 149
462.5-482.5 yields 146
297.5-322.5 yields 134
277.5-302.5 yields 109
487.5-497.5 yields 126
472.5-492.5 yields 140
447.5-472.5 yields 143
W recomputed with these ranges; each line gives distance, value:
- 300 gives 121.5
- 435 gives 123.1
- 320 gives 142.3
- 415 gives 137.9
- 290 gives 117.9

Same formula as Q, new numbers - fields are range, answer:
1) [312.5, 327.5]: 141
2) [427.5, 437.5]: 121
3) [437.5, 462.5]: 137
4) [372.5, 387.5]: 149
